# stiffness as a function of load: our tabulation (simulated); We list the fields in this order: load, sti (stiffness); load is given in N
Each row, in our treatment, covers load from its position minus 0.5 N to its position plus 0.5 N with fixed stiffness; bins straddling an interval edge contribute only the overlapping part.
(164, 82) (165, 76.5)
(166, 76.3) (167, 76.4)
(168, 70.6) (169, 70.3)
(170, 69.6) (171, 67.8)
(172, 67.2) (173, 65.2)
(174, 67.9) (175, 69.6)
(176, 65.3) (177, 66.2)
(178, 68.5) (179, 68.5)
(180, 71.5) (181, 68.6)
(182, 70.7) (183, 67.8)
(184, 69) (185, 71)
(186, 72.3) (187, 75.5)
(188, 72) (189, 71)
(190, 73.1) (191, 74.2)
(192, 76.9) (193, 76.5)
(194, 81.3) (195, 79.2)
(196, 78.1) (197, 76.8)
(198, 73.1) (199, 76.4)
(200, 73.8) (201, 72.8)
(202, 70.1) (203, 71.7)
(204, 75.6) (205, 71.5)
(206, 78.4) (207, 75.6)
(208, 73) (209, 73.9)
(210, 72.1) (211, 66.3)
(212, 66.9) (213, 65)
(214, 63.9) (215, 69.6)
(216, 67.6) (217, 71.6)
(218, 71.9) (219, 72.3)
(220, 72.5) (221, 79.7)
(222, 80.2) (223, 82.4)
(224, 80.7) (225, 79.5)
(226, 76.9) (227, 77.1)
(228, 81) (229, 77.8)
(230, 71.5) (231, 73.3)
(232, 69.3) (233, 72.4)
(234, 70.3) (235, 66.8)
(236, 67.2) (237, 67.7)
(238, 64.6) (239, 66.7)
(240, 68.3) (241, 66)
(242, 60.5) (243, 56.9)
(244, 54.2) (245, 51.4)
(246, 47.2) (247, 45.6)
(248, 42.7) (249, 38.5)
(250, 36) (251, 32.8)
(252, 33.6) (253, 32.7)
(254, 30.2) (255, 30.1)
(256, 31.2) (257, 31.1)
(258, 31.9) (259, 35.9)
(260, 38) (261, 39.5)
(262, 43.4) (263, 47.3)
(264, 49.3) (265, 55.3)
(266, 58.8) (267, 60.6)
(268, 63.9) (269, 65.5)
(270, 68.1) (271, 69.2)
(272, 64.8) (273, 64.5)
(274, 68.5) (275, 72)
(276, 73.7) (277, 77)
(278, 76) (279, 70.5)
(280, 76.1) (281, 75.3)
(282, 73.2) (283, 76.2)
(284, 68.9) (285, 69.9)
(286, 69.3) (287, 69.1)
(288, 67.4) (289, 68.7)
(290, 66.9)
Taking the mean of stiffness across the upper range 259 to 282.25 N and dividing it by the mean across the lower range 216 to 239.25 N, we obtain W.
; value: 0.85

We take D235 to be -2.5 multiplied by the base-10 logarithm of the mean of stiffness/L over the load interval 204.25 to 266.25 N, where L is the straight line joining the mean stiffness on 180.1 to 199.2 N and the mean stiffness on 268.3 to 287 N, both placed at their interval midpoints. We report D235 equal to 0.20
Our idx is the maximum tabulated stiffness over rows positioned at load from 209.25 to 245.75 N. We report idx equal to 82.4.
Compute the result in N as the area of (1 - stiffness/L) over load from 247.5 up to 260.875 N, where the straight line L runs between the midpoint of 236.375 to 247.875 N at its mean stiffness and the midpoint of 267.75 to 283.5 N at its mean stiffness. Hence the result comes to 6.1 N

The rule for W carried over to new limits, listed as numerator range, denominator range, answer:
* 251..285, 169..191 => 0.80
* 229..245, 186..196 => 0.88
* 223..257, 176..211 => 0.80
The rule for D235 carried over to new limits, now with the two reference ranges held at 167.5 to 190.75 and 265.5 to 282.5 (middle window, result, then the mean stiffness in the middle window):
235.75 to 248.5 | 0.19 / 58.2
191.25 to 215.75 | -0.06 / 73.2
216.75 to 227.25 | -0.11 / 76.9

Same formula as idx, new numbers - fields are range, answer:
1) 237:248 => 68.3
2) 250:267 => 60.6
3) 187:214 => 81.3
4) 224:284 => 81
